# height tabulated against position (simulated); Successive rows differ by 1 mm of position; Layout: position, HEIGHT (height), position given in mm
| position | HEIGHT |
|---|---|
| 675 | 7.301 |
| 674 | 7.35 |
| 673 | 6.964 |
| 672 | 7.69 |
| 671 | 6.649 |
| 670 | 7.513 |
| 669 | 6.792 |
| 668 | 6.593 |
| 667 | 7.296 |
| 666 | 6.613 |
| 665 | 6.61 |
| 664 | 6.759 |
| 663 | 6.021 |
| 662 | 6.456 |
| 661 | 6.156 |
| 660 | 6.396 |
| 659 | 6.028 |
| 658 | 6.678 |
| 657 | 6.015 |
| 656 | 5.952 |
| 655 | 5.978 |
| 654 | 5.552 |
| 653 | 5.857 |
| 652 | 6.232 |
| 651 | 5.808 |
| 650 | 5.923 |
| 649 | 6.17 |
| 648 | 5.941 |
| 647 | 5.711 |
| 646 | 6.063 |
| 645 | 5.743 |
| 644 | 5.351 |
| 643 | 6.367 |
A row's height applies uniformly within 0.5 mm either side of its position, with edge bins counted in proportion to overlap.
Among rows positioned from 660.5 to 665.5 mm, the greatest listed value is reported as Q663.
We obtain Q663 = 6.759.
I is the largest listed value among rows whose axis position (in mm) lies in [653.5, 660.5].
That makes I 6.678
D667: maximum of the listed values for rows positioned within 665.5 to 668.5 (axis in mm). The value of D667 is 7.296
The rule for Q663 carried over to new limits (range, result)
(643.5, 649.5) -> 6.17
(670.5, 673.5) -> 7.69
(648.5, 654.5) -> 6.232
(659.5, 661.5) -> 6.396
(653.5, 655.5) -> 5.978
